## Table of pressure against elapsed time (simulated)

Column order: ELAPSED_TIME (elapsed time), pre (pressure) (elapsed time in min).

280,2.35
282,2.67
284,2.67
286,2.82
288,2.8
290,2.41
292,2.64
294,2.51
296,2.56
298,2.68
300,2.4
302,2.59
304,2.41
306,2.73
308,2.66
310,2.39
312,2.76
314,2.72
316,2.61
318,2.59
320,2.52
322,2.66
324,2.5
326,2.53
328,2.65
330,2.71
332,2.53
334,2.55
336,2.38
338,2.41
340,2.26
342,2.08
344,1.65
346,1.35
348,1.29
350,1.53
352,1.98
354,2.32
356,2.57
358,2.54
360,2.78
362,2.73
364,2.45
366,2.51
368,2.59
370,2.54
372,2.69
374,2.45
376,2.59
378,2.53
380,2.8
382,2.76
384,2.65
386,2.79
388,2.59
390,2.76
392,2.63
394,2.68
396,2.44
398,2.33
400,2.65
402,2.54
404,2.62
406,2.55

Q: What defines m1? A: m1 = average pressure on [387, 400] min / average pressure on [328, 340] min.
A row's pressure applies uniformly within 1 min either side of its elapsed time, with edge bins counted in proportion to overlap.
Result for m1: 1.0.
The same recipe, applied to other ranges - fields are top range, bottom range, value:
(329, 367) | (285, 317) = 0.86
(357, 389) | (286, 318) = 1.01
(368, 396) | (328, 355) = 1.26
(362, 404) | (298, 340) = 1.02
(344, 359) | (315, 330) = 0.74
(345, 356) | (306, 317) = 0.67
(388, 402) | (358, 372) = 0.99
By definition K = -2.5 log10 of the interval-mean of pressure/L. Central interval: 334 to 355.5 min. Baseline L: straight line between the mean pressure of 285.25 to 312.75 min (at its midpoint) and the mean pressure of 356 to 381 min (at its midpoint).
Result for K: 0.301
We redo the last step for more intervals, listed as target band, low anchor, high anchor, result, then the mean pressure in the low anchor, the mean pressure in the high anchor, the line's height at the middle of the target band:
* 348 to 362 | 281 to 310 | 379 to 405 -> 0.17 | 2.6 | 2.63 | 2.62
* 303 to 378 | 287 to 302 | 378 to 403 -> 0.08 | 2.57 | 2.63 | 2.6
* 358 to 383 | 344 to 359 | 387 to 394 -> -0.15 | 1.92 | 2.66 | 2.28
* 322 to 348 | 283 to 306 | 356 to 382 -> 0.15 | 2.6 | 2.6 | 2.6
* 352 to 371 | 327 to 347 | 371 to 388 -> -0.02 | 2.26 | 2.65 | 2.49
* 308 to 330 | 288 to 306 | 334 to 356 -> -0.14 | 2.55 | 1.98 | 2.29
